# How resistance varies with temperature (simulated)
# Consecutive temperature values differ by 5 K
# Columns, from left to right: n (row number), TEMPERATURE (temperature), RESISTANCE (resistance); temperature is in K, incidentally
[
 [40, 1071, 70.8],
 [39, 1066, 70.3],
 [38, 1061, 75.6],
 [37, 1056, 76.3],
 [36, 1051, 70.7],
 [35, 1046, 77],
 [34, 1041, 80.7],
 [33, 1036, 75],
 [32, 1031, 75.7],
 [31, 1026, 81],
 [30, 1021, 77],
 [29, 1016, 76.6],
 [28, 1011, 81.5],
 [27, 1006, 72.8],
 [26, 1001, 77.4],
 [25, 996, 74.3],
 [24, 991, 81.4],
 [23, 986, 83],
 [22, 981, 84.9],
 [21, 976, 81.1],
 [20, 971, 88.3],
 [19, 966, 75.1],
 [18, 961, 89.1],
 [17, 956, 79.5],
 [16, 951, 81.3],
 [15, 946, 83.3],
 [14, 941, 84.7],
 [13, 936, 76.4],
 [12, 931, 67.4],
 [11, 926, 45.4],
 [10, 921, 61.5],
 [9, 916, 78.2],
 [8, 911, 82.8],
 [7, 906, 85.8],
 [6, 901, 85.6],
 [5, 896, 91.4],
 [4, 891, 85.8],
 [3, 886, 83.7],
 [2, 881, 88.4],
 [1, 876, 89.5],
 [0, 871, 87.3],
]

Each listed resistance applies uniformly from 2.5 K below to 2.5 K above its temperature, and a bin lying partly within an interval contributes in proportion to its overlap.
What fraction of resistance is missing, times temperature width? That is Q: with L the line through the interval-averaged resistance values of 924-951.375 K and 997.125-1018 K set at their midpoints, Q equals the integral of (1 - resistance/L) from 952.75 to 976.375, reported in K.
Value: -2.6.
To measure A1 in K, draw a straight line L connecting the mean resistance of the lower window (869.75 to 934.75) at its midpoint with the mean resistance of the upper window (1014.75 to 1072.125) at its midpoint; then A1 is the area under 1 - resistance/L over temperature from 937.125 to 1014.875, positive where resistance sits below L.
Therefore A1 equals -3.7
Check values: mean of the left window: 79.2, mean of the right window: 75.6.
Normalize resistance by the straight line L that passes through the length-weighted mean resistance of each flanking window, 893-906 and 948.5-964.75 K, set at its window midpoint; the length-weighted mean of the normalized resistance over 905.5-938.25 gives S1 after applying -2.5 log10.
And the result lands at 0.22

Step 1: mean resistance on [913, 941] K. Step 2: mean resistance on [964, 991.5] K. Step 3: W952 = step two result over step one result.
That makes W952 1.22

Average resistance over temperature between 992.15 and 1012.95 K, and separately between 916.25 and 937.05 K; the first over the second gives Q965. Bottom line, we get 1.21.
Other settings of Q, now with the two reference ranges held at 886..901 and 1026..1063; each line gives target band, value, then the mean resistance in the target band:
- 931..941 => 0.9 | 76.2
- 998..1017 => 0.5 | 77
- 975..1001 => -0.1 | 80.6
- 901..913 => 0.2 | 84.6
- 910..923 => 1.8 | 73.7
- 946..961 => 0.1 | 82.3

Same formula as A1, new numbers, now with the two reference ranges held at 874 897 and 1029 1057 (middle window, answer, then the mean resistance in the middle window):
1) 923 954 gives 3.89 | 73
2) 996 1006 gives 0.44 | 75.5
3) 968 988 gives -0.86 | 84.1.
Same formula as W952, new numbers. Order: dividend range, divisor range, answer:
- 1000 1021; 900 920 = 0.95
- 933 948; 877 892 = 0.94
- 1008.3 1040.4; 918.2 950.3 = 1.11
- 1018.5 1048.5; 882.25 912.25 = 0.90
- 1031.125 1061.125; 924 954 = 1.03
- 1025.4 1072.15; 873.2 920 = 0.89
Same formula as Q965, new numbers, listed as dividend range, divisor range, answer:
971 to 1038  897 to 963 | 1.02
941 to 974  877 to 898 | 0.95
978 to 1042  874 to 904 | 0.90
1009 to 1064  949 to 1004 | 0.95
